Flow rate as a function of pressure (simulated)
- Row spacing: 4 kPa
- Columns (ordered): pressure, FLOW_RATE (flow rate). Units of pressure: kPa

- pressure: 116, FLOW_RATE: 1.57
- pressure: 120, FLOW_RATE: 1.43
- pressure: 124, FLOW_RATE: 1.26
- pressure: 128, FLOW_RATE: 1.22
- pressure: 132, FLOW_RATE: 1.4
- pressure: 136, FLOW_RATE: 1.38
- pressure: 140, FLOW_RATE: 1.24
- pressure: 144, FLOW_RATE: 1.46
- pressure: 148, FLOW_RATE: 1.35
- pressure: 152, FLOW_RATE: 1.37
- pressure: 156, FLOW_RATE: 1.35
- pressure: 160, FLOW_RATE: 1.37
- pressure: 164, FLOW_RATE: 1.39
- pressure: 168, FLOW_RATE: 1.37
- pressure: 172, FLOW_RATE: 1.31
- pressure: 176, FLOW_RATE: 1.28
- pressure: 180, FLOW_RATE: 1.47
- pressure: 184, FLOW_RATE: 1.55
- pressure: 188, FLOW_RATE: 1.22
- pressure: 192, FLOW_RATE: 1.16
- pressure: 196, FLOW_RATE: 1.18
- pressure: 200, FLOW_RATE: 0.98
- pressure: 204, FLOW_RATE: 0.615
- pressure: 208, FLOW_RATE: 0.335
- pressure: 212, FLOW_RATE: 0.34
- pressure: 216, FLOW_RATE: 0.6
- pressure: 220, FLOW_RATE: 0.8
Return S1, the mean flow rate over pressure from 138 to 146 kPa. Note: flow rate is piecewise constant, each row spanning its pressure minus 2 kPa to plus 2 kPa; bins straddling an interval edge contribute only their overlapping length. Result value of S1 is 1.35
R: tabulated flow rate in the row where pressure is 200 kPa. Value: 0.98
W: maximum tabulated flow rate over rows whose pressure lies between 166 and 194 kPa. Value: 1.55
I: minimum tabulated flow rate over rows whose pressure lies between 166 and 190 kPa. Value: 1.22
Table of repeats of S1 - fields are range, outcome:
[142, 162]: 1.38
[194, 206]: 0.925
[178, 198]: 1.32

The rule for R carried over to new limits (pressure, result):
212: 0.34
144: 1.46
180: 1.47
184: 1.55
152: 1.37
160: 1.37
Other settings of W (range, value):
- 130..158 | 1.46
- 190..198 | 1.18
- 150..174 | 1.39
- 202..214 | 0.615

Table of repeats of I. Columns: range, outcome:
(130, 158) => 1.24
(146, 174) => 1.31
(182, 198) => 1.16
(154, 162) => 1.35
